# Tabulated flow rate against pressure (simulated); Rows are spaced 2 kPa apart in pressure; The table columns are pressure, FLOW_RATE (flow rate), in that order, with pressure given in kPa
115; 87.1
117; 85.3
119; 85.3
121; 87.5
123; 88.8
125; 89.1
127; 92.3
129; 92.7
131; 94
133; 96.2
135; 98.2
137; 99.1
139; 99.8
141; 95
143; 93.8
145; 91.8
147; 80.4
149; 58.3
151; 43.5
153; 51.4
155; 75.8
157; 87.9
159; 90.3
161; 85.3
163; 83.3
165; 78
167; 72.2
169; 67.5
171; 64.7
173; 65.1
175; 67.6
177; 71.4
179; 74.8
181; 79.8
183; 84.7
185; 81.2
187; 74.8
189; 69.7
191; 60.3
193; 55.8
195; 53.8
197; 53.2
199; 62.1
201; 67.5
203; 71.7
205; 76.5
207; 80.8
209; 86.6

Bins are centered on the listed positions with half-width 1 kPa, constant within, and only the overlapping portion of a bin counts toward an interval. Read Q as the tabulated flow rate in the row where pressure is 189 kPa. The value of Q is 69.7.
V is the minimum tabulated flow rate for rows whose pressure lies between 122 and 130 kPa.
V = 88.8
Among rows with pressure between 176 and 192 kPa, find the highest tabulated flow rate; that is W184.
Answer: 84.7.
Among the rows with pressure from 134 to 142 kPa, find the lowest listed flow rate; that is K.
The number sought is 95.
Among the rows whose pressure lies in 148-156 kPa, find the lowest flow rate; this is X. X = 43.5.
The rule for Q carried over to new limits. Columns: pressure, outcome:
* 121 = 87.5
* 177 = 71.4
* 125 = 89.1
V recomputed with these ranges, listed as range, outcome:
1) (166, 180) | 64.7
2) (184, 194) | 55.8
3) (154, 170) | 67.5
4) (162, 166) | 78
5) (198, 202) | 62.1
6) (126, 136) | 92.3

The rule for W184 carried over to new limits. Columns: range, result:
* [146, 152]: 80.4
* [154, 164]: 90.3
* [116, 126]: 89.1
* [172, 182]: 79.8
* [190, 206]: 76.5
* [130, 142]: 99.8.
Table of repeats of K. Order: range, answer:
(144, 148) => 80.4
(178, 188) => 74.8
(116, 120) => 85.3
